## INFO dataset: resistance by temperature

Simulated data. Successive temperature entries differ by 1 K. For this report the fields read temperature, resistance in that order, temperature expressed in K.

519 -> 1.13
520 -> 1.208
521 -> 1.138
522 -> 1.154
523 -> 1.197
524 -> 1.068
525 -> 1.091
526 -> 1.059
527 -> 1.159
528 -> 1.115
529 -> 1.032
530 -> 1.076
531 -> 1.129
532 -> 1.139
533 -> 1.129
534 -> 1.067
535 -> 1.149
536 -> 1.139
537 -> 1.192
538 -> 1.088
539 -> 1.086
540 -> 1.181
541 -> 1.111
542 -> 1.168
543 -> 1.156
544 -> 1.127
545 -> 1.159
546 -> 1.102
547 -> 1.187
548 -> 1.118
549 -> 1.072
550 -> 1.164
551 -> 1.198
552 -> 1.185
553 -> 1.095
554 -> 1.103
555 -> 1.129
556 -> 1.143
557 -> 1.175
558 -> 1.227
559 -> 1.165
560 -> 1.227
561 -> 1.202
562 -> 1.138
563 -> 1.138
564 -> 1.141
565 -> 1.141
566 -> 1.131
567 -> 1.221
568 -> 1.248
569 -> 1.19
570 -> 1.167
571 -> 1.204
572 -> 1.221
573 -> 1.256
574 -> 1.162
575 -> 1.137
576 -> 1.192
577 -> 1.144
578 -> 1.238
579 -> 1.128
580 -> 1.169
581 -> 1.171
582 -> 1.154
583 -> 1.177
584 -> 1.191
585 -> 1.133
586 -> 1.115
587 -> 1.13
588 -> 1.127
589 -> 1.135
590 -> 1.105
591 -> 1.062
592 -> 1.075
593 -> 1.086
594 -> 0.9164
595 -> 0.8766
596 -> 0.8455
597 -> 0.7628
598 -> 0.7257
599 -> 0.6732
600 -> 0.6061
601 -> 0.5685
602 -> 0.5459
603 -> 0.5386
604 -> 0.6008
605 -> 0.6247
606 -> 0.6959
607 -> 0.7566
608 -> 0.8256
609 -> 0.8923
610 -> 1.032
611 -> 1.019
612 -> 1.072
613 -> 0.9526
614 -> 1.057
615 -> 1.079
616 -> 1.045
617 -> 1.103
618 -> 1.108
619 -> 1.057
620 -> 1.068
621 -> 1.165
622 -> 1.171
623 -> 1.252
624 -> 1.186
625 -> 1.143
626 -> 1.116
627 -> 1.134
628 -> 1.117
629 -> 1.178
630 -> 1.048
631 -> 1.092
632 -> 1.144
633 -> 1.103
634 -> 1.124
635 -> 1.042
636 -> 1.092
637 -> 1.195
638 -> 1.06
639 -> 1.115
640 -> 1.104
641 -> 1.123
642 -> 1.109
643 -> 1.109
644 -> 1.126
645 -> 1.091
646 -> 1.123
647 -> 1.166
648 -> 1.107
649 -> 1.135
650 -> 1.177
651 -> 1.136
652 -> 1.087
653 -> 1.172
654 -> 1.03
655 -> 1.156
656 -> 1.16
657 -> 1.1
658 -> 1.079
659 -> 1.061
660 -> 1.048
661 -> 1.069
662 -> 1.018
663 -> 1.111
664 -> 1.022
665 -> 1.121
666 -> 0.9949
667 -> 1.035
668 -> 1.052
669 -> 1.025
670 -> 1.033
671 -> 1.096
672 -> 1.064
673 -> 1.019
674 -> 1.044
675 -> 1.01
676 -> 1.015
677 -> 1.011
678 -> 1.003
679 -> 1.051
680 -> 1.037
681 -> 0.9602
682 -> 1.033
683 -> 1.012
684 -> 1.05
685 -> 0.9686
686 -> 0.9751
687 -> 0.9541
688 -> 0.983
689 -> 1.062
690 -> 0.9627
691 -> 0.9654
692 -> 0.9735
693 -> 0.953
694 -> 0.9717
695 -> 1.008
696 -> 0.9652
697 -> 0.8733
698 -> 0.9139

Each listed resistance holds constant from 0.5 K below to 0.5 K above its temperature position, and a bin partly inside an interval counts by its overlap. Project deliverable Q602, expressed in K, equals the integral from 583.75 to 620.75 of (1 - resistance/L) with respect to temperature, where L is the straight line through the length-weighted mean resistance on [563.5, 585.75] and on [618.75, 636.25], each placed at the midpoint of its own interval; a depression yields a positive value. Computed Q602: 7.3 K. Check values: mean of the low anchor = 1.18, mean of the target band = 0.924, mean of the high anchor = 1.13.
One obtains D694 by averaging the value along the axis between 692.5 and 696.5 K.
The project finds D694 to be 0.974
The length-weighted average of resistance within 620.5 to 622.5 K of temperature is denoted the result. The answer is 1.17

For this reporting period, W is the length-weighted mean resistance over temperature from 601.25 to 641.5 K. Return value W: 1.02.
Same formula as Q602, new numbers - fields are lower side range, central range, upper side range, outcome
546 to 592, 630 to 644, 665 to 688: -0.45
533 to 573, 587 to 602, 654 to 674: 3.06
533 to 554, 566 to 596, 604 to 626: -1.91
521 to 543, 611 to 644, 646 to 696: -1.15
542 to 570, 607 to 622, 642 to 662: 1.32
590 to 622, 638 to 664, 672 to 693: -4.00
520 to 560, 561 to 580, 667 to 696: -1.20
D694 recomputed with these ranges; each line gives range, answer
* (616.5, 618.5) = 1.11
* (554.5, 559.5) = 1.17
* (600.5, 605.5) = 0.576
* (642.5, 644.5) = 1.12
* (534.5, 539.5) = 1.13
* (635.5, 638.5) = 1.12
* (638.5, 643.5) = 1.11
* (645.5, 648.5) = 1.13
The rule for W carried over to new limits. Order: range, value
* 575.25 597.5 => 1.09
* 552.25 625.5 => 1.05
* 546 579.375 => 1.17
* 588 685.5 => 1.02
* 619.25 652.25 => 1.13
